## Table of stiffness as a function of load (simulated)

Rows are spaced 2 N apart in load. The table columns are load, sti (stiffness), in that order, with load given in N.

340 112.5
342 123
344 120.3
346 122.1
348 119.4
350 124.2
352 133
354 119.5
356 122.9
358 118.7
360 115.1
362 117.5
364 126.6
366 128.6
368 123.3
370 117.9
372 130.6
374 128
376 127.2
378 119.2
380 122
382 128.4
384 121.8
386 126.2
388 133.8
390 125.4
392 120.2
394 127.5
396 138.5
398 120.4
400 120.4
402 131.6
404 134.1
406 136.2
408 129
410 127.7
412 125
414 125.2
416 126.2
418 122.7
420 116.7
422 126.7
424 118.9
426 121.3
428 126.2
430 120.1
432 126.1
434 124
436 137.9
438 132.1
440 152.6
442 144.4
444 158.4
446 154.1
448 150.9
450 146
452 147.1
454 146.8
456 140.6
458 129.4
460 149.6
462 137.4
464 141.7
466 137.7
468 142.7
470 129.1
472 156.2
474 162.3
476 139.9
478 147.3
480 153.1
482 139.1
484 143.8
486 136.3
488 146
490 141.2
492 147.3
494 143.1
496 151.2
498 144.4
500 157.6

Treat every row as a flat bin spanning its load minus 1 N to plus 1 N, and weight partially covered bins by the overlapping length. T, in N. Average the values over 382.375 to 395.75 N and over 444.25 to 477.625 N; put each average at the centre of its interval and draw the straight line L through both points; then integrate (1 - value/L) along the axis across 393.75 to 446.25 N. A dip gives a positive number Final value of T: 1.7 N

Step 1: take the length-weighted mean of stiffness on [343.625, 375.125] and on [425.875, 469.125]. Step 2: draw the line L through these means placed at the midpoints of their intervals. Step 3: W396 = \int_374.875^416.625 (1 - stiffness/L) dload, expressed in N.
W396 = 1.0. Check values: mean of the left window 123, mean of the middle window 127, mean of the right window 140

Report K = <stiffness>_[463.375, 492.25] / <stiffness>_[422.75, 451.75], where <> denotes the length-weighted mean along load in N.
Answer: 1.05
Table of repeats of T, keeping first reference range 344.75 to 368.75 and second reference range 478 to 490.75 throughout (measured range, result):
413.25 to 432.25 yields 1.51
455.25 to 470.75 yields 0.16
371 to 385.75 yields 0.09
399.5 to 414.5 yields 0.20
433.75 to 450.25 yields -1.05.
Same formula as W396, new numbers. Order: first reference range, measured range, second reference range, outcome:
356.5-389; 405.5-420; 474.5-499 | 0.5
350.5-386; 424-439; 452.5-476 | 1.1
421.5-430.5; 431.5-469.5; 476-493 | -3.1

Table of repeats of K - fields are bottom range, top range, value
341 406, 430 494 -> 1.15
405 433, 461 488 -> 1.15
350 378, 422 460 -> 1.11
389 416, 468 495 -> 1.13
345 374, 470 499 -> 1.19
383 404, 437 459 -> 1.15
